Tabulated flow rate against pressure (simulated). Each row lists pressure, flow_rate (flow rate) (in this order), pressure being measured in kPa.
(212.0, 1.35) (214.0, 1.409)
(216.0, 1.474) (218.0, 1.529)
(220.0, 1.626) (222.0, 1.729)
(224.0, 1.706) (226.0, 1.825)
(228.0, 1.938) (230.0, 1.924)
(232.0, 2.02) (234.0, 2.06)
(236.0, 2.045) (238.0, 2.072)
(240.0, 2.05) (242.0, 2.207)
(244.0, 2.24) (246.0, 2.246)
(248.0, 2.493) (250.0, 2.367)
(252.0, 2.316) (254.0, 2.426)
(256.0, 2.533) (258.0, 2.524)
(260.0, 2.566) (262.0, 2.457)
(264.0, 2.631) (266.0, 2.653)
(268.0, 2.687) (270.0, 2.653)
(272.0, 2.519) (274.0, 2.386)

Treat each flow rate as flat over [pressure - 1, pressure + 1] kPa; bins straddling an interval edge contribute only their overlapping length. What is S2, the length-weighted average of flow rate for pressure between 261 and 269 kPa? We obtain 2.61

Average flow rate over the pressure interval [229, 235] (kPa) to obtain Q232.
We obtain 2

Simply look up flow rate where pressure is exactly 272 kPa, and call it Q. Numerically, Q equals 2.519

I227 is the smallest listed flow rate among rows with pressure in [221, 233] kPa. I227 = 1.706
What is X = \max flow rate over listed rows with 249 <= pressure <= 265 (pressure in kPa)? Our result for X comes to 2.631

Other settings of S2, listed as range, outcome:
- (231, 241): 2.05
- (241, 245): 2.22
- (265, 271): 2.66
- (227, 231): 1.93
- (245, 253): 2.36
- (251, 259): 2.45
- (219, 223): 1.68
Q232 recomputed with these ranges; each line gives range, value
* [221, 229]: 1.8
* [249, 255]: 2.37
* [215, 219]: 1.5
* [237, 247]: 2.16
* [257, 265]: 2.54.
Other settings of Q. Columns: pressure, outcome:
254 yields 2.426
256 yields 2.533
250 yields 2.367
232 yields 2.02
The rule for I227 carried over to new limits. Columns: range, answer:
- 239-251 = 2.05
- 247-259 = 2.316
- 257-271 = 2.457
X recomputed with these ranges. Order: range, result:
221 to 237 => 2.06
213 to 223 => 1.729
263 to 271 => 2.687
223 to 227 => 1.825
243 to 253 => 2.493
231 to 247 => 2.246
